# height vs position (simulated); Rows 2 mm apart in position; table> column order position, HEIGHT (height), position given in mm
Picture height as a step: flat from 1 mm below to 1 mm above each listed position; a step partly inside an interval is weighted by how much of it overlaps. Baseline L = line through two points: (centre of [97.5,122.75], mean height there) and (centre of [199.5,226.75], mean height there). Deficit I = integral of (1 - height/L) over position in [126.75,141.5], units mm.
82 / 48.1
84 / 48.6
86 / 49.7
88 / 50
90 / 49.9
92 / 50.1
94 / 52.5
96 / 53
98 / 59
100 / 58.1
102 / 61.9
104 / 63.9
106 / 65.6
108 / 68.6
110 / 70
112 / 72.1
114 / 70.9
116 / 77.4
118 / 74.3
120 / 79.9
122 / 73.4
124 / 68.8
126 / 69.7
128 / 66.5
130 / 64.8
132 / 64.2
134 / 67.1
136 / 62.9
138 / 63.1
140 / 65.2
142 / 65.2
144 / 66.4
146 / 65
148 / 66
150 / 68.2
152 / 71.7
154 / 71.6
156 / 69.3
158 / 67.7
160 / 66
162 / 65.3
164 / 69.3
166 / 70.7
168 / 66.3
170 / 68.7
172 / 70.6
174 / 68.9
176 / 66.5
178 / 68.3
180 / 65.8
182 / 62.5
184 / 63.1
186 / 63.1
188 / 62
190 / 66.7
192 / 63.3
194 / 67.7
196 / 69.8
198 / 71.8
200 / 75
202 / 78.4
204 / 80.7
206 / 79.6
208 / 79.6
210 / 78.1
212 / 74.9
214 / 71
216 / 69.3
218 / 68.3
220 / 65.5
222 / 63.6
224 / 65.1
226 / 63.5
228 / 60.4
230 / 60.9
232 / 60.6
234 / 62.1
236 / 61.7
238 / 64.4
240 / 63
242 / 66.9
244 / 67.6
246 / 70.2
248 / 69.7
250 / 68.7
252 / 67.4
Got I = 1.0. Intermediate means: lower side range 69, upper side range 72.4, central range 64.9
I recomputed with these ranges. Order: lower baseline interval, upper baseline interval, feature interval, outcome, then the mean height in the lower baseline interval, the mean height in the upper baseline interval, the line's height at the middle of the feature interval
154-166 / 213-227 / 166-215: -2.0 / 68.1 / 66.6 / 67.4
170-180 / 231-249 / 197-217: -2.7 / 68.3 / 65.1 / 66.7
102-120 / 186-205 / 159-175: 0.5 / 70.4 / 70.2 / 70.3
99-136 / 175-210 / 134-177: 1.2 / 68.6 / 69.9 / 69.2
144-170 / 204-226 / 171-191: 1.1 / 68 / 71.6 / 69.5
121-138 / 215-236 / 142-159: -0.5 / 66.9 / 63.8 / 66.3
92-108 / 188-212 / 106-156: -4.3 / 59.2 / 73.3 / 63.5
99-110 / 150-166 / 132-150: 0.6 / 64.2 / 68.8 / 67.3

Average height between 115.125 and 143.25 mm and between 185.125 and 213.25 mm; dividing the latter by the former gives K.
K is 1.1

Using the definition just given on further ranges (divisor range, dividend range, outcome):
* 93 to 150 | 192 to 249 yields 1.04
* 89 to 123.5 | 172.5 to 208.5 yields 1.07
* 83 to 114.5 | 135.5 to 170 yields 1.14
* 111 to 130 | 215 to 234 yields 0.89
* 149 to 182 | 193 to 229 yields 1.04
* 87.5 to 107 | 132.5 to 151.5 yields 1.16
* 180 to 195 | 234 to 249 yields 1.03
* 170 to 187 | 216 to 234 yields 0.96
